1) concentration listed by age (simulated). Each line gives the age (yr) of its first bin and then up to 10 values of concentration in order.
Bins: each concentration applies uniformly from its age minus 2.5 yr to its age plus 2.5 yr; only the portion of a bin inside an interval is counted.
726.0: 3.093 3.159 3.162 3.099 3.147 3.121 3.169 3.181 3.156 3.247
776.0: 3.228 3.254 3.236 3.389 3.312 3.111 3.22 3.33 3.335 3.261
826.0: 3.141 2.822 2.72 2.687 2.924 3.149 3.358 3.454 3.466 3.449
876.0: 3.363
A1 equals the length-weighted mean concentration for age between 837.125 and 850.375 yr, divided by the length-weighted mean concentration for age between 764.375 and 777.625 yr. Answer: 0.9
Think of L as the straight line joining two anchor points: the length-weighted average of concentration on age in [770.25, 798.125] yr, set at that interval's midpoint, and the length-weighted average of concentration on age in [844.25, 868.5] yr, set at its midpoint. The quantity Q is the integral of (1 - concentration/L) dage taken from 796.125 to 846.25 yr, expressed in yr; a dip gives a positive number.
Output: 3.2 yr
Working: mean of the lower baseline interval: 3.28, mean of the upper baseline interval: 3.28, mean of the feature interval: 3.07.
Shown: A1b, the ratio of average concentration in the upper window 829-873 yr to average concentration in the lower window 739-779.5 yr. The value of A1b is 0.98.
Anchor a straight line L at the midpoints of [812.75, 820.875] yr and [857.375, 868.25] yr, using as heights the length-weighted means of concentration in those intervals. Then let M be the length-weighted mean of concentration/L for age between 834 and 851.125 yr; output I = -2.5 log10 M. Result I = 0.19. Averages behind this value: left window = 3.31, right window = 3.45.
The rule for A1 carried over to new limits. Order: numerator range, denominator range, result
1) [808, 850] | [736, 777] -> 0.96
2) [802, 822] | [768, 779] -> 1.01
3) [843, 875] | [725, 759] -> 1.05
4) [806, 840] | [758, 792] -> 0.96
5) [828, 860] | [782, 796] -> 0.90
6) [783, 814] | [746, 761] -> 1.04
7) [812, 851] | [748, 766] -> 0.95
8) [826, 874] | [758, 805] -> 0.96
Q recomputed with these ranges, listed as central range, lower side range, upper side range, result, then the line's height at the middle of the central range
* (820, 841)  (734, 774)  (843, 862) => 1.66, 3.18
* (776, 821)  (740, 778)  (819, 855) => -2.96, 3.07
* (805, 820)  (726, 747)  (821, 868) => -0.96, 3.1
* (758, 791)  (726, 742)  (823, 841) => -2.19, 3.03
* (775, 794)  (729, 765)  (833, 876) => -0.78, 3.15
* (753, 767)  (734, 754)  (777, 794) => 0.11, 3.19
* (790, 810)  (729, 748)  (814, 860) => -1.08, 3.09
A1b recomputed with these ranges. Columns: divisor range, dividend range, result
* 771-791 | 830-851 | 0.87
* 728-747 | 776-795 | 1.05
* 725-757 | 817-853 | 0.95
